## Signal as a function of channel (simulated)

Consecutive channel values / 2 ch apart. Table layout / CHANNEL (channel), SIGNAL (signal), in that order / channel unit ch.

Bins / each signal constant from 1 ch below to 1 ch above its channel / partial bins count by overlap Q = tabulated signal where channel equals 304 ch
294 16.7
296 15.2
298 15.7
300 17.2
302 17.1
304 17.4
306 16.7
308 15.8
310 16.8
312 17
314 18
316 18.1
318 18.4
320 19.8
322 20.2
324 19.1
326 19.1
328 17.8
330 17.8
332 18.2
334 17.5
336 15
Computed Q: 17.4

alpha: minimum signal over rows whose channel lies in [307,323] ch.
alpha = 15.8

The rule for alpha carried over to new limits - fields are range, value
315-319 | 18.1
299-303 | 17.1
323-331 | 17.8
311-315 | 17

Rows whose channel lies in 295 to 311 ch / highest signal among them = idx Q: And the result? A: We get 17.4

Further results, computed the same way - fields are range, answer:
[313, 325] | 20.2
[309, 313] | 17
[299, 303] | 17.2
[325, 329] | 19.1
